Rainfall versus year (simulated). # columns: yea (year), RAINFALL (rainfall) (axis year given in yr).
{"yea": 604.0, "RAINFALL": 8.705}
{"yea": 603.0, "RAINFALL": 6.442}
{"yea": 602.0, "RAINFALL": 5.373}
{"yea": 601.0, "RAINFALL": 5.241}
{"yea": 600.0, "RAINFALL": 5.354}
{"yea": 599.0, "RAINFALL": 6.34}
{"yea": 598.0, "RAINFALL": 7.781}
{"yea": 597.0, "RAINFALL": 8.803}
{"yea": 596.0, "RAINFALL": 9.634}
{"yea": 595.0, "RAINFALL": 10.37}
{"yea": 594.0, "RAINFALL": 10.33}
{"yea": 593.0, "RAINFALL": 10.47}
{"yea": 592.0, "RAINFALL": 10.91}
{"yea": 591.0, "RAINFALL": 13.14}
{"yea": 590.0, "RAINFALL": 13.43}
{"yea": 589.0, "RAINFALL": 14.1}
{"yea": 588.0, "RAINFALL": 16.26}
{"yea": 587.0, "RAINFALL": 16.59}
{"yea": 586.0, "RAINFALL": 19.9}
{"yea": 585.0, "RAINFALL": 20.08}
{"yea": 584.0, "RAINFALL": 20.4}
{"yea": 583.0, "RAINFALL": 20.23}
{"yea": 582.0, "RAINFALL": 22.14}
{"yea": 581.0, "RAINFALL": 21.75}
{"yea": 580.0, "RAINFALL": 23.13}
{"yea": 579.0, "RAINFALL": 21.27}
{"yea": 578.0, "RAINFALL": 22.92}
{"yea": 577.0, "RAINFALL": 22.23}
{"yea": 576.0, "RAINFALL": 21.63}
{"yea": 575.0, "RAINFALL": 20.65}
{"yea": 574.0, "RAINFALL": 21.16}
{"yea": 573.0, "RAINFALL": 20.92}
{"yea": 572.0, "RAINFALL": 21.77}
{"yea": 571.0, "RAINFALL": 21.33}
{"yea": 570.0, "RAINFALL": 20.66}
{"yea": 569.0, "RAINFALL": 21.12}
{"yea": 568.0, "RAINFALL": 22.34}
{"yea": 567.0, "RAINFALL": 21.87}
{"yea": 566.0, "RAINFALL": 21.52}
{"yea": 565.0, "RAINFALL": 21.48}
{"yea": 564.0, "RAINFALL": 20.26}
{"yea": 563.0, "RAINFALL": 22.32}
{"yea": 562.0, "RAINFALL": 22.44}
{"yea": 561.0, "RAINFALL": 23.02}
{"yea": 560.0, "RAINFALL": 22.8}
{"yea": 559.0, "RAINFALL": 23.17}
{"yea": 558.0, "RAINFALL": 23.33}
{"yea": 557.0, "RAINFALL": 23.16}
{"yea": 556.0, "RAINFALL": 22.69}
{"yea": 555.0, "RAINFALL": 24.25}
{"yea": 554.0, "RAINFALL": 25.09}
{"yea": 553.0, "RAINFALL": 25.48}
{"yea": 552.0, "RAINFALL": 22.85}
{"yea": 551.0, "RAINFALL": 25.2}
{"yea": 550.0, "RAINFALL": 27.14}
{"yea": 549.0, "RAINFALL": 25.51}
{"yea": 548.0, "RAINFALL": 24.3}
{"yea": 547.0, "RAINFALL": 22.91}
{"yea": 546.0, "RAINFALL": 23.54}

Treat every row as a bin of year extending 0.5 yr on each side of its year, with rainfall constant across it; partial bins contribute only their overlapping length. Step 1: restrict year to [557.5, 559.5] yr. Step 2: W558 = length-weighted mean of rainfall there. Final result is 23.2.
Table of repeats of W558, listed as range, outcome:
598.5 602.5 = 5.58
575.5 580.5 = 22.2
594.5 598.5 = 9.15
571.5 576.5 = 21.2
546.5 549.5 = 24.2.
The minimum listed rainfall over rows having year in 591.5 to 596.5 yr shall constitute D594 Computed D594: 9.634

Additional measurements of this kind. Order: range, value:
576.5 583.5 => 20.23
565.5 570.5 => 20.66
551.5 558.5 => 22.69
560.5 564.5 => 20.26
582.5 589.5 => 14.1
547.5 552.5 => 22.85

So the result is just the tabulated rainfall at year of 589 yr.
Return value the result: 14.1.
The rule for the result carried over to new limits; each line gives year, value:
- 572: 21.77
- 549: 25.51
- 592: 10.91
